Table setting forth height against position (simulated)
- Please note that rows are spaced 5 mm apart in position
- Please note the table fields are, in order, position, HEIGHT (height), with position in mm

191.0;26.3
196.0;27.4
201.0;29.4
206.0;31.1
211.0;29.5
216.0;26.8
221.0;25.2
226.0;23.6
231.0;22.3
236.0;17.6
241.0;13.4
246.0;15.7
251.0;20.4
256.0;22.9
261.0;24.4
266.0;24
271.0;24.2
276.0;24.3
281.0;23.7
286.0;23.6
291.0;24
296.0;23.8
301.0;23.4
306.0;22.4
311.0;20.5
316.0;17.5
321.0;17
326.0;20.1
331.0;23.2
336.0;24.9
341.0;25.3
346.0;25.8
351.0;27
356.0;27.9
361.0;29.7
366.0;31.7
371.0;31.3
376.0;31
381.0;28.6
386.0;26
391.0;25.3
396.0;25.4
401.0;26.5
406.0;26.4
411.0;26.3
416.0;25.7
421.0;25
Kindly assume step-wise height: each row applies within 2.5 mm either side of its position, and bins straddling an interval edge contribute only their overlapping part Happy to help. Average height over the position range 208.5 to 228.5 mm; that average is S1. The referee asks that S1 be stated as 26.3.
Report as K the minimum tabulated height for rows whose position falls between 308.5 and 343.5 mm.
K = 17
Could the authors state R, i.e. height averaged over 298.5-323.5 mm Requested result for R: 20.2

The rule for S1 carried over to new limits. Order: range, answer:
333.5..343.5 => 25.1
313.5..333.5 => 19.4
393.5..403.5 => 25.9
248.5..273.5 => 23.2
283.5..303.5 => 23.7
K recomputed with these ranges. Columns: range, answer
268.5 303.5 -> 23.4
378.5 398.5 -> 25.3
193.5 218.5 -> 26.8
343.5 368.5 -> 25.8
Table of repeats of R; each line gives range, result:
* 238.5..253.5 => 16.5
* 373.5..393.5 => 27.7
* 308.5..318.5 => 19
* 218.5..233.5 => 23.7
